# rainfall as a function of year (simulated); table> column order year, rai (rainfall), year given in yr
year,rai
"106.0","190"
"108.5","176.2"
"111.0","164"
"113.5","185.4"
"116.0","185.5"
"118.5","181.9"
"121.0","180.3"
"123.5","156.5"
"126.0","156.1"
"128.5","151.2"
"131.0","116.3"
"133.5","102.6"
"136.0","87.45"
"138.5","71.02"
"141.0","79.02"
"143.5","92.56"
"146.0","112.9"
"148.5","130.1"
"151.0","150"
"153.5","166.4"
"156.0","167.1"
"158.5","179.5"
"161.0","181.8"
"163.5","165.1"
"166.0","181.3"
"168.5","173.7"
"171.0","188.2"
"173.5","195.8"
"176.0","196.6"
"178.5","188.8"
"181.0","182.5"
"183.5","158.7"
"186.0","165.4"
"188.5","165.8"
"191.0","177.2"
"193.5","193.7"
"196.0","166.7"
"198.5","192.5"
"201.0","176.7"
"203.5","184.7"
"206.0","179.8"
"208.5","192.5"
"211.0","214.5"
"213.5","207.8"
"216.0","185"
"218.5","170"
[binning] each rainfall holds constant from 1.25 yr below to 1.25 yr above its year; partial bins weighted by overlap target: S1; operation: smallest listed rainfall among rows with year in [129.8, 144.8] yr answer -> 71.02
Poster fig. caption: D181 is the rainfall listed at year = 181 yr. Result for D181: 182.5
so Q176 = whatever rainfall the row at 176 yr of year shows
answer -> 196.6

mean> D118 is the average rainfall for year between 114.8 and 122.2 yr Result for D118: 183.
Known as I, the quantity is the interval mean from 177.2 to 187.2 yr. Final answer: 174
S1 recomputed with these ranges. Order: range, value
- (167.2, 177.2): 173.7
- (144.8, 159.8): 112.9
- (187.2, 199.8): 165.8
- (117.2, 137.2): 87.45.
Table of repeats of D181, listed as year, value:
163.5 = 165.1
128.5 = 151.2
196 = 166.7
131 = 116.3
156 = 167.1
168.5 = 173.7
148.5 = 130.1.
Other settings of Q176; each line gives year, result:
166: 181.3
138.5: 71.02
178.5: 188.8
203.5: 184.7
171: 188.2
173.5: 195.8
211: 214.5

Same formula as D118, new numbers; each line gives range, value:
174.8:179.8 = 193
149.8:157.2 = 161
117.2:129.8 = 165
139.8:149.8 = 104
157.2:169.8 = 176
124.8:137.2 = 123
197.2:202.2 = 184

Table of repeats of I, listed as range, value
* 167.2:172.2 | 181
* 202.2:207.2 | 182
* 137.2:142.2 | 75.1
